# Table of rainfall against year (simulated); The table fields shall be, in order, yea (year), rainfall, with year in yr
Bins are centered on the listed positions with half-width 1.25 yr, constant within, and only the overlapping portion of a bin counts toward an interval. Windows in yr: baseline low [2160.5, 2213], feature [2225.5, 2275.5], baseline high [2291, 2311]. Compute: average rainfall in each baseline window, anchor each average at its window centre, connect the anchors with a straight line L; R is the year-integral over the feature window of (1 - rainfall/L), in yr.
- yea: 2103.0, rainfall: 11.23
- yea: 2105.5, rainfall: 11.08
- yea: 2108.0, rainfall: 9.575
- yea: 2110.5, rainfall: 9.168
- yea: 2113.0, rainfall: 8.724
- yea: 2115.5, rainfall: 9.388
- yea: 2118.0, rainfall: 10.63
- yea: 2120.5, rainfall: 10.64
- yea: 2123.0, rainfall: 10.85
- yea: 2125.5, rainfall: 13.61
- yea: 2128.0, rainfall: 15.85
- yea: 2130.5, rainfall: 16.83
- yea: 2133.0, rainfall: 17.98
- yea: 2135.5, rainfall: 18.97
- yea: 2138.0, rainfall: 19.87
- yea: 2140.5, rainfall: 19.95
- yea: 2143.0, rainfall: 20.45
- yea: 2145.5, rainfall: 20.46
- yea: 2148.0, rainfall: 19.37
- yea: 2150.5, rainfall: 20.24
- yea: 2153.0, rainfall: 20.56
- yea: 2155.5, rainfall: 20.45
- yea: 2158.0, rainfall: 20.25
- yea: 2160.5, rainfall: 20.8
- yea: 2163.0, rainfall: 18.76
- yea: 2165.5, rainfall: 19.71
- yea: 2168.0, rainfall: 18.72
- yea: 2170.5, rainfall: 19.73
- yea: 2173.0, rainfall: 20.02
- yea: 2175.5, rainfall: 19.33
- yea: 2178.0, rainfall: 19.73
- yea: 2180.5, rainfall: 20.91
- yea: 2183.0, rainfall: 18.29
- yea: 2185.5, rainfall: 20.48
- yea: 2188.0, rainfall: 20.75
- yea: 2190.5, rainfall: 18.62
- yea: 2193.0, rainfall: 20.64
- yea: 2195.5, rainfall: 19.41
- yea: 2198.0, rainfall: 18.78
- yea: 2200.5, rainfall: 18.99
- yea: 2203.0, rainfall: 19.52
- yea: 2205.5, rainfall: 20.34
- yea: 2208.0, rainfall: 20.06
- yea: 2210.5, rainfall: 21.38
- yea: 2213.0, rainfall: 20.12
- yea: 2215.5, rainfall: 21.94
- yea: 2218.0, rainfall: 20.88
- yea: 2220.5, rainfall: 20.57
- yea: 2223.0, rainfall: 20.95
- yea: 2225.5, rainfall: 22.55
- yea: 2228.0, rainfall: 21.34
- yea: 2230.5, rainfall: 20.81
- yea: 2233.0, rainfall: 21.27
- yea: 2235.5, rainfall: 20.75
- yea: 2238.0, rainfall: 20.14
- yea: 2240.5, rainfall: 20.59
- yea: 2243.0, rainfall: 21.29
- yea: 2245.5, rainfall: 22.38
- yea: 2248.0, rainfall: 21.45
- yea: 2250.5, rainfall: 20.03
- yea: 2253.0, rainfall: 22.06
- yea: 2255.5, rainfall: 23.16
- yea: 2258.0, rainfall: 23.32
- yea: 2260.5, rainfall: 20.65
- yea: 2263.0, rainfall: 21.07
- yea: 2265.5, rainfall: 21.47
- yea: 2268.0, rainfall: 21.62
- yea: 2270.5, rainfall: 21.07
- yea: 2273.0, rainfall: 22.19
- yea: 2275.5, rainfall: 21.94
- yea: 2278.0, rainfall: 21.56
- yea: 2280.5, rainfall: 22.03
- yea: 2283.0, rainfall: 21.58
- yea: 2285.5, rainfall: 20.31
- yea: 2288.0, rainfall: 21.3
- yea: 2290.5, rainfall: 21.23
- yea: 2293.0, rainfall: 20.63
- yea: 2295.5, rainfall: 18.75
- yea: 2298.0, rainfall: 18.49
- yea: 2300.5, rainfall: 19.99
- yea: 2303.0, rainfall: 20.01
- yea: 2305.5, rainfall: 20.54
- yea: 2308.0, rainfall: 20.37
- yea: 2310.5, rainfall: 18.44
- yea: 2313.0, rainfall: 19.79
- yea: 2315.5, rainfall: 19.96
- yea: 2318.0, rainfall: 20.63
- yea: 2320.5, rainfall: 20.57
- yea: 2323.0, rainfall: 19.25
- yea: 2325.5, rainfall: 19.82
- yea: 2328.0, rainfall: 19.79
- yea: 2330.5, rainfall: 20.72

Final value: -4.3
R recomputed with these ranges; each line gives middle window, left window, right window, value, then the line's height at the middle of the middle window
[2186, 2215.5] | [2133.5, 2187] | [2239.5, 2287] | 0.8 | 20.5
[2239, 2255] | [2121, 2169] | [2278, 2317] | -1.4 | 19.7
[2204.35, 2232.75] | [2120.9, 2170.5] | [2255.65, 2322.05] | -1.9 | 19.7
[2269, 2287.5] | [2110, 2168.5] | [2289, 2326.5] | -2.1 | 19.4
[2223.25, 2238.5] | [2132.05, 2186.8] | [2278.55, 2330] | -0.9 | 20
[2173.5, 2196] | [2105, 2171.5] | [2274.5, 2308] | -2.7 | 17.7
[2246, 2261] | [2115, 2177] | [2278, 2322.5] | -1.8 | 19.5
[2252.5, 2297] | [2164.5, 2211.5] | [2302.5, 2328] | -3.5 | 19.9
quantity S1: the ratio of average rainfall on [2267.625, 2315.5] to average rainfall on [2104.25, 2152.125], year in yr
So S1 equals 1.4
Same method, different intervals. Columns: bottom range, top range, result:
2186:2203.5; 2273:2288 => 1.10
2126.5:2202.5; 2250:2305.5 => 1.08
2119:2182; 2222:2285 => 1.16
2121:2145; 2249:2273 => 1.27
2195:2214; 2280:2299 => 1.03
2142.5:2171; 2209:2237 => 1.06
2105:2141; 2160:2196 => 1.46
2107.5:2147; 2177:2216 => 1.36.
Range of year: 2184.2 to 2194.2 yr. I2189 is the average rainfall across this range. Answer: 20.1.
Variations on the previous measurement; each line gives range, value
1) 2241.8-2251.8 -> 21.3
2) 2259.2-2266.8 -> 21.1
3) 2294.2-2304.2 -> 19.3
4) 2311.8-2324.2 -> 20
